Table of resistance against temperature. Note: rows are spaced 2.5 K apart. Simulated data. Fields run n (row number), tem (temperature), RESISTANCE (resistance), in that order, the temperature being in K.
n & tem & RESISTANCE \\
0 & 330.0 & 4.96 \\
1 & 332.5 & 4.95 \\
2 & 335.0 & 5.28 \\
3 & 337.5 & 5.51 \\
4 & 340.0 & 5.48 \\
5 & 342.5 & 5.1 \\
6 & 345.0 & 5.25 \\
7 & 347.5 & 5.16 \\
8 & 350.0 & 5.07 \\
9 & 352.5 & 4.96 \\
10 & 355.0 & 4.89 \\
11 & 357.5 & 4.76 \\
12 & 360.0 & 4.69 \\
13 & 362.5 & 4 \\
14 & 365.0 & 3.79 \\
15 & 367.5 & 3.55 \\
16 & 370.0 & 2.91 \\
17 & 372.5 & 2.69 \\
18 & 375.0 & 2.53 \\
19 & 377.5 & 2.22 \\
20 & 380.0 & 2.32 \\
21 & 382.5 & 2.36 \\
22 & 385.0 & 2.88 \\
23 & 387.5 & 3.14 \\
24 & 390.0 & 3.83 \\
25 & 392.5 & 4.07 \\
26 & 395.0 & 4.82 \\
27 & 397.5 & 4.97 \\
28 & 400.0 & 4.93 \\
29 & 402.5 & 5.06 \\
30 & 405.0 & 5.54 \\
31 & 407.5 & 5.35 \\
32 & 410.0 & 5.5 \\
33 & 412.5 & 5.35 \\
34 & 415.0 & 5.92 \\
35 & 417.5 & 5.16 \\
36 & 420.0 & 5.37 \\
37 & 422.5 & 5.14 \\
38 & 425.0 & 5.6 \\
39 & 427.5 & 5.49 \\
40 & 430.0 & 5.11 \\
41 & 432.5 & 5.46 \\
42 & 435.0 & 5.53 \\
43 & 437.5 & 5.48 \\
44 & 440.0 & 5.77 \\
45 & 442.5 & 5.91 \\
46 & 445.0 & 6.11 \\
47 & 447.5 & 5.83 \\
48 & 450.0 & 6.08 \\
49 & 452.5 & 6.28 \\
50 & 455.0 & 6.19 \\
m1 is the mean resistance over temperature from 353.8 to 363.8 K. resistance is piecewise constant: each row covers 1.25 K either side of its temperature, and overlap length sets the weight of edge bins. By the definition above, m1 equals 4.58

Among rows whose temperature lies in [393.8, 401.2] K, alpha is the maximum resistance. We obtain 4.97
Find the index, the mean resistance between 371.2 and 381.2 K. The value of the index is 2.44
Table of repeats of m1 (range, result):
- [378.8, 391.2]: 2.9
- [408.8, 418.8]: 5.48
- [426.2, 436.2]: 5.4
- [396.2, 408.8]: 5.17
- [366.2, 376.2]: 2.93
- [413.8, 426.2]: 5.44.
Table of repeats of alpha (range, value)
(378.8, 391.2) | 3.83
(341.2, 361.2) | 5.25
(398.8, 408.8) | 5.54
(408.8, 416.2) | 5.92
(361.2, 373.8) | 4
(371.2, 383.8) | 2.69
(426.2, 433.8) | 5.49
